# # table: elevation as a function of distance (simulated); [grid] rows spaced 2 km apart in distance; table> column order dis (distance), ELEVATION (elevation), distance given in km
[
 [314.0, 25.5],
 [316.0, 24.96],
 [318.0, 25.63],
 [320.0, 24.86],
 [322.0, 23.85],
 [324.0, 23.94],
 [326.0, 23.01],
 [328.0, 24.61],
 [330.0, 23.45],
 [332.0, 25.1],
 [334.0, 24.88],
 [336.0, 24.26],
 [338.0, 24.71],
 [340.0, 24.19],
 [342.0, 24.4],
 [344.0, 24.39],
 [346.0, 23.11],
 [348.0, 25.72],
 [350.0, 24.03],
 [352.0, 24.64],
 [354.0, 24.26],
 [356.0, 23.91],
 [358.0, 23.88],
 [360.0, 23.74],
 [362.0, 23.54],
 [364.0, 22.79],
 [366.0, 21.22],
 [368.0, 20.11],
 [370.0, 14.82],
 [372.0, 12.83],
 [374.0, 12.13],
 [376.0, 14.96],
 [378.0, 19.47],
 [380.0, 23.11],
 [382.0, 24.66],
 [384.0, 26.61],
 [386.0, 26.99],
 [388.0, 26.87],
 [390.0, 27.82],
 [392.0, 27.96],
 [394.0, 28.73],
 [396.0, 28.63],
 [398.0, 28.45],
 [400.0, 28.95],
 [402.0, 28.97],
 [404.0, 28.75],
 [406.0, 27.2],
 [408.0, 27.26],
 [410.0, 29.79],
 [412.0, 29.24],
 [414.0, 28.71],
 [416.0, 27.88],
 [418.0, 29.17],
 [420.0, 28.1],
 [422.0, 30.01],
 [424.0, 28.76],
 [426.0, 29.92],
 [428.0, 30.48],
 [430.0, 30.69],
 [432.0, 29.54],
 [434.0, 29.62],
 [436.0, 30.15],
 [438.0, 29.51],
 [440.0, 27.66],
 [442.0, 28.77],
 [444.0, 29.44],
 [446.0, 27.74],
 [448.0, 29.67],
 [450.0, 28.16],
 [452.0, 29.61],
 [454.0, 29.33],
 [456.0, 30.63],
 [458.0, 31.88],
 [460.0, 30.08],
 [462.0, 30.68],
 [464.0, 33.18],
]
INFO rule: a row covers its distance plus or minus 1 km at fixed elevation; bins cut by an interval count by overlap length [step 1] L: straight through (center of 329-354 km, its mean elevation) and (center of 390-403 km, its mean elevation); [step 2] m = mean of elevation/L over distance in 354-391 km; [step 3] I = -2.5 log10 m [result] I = 0.227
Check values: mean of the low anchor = 24.4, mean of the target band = 21.7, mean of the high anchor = 28.6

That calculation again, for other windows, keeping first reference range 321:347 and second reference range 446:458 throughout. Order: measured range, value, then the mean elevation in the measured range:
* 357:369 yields 0.132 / 22.5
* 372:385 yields 0.316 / 19.6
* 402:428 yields -0.037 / 28.8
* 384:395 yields -0.036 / 27.6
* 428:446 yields -0.020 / 29.4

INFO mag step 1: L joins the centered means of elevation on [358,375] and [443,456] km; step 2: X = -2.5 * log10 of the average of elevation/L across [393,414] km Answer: -0.209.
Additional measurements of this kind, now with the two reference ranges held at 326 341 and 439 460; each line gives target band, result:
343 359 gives 0.04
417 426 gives -0.04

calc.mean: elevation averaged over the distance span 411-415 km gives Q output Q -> 29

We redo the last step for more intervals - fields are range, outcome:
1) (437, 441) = 28.6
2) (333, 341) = 24.5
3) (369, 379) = 14.8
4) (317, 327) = 24.3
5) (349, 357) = 24.2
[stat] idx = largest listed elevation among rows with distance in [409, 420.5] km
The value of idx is 29.79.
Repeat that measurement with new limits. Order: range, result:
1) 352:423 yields 30.01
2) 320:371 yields 25.72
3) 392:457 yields 30.69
